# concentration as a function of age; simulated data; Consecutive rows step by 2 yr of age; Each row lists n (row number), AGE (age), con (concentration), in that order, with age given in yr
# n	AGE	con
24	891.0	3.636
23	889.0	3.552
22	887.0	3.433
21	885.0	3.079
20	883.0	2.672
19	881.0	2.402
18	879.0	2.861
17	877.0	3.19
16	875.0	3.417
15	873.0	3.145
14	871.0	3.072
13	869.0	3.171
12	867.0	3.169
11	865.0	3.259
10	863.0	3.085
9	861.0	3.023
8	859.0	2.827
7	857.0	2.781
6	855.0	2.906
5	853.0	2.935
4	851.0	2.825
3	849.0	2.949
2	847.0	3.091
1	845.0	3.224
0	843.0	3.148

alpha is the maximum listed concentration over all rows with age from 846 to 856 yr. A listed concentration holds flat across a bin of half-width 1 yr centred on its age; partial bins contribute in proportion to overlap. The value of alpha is 3.091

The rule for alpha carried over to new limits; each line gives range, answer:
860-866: 3.259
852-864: 3.085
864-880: 3.417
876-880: 3.19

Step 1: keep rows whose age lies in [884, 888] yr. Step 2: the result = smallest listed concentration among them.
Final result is 3.079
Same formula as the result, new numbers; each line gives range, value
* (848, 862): 2.781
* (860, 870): 3.023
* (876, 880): 2.861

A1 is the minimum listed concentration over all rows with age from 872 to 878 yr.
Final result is 3.145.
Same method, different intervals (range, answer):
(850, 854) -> 2.825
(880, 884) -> 2.402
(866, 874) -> 3.072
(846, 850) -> 2.949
